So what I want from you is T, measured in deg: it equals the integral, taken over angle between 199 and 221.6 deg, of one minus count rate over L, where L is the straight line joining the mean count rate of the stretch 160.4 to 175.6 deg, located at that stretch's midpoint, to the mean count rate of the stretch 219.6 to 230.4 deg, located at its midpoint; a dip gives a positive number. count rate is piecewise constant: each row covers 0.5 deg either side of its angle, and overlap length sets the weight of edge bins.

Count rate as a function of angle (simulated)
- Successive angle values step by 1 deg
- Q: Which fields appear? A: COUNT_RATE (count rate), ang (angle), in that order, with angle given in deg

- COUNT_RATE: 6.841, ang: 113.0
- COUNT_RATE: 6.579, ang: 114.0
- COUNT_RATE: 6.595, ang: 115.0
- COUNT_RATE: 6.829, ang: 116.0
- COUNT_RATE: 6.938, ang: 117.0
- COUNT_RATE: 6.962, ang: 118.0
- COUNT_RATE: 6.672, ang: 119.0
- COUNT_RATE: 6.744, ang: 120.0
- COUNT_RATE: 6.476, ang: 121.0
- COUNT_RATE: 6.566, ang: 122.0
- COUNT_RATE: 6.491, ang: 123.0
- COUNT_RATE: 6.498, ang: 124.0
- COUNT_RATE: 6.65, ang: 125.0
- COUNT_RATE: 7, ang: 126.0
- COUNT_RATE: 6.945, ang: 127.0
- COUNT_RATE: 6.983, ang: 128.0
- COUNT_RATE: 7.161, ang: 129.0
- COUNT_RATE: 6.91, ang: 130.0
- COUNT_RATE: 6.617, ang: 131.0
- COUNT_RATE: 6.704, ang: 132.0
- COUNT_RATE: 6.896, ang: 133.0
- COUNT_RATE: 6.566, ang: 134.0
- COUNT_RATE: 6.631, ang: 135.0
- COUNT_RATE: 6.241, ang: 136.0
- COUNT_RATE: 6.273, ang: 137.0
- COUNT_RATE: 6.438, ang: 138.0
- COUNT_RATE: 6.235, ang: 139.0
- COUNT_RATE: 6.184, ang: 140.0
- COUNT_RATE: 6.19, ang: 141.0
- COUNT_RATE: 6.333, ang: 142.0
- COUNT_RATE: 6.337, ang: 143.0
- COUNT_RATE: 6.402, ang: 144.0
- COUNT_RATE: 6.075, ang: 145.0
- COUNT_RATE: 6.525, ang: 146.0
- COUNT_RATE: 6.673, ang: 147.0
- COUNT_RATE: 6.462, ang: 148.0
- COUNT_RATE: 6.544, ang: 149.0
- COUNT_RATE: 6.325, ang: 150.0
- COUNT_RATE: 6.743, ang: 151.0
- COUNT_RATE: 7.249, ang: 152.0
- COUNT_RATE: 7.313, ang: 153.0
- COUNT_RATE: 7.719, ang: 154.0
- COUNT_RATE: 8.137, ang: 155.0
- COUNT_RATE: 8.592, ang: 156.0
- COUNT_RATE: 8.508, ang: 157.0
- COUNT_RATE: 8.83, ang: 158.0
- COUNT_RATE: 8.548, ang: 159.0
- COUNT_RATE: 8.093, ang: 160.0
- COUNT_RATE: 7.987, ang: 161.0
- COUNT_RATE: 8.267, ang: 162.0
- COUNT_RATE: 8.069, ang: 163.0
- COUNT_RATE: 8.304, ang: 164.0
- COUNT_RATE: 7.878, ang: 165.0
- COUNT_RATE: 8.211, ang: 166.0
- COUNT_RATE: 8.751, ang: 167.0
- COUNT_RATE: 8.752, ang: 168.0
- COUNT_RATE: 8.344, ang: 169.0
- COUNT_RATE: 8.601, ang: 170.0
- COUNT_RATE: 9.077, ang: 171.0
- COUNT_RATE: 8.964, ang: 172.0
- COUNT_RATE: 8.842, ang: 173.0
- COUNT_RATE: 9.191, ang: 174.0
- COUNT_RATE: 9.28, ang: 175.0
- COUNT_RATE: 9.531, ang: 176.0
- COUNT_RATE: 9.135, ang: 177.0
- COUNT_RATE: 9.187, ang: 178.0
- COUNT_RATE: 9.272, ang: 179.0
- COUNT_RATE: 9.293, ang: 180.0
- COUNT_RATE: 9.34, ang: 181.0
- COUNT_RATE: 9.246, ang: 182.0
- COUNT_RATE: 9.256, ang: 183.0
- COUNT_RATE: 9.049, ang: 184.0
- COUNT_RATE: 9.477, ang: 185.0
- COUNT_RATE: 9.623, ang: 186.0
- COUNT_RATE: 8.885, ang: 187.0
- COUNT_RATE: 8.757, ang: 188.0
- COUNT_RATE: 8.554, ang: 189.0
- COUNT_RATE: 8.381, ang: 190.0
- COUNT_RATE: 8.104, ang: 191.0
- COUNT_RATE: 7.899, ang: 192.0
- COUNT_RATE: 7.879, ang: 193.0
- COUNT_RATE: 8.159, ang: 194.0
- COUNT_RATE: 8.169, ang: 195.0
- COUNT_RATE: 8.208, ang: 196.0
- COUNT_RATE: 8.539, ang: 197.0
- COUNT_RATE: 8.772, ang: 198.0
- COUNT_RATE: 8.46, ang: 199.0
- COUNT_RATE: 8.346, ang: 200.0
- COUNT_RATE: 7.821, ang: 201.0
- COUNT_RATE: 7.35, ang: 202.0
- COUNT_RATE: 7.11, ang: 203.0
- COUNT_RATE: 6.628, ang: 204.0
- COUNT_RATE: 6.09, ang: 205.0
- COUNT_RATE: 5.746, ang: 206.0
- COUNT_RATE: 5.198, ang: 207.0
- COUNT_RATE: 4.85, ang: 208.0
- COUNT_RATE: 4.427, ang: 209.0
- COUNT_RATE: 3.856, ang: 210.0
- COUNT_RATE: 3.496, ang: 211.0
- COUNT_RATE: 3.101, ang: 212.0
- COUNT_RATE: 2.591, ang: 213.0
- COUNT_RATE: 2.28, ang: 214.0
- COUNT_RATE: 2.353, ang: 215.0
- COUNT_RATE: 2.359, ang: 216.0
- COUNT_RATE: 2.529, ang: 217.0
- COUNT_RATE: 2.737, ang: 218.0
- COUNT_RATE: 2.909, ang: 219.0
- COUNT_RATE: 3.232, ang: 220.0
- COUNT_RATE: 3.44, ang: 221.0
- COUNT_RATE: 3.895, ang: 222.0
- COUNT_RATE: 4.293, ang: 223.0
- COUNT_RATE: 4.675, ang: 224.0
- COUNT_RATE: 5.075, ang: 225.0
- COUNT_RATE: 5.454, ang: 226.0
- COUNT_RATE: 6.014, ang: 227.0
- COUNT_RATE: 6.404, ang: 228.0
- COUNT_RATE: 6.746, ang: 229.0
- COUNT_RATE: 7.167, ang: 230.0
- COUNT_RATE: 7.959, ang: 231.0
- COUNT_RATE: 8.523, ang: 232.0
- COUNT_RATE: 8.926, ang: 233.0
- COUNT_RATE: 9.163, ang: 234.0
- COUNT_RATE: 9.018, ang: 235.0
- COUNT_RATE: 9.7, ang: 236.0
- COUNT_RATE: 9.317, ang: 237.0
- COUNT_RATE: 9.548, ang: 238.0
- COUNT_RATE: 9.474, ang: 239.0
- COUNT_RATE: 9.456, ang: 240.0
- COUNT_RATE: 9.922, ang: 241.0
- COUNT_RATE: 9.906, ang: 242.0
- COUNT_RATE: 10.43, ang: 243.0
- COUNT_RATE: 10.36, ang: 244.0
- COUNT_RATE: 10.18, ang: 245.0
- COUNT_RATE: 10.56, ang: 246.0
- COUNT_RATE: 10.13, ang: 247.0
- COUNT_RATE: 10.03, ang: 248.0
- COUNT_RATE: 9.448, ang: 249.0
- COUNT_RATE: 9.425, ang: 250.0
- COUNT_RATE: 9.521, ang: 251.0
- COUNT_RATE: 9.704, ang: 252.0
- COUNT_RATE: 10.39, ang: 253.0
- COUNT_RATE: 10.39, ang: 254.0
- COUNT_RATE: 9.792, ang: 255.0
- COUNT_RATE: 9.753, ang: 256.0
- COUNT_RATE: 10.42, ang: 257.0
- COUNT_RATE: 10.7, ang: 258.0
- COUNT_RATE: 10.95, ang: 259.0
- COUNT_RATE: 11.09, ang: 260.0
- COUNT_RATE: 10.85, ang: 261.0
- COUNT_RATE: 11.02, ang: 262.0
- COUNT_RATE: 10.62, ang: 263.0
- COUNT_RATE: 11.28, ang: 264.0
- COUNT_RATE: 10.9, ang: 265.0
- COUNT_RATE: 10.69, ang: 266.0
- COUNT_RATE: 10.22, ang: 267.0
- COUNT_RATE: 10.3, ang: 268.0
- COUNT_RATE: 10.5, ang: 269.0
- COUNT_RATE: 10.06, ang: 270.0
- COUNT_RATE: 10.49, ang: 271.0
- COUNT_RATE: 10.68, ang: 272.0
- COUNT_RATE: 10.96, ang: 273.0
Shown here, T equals 5.8 deg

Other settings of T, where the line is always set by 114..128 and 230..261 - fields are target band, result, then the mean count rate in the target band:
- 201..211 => 3.5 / 5.69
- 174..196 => -1.6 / 8.87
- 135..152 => 2.0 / 6.41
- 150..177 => -2.0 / 8.35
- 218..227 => 5.0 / 4.15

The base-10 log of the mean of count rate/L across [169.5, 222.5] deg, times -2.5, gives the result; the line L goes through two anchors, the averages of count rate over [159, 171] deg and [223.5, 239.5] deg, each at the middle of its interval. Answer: 0.167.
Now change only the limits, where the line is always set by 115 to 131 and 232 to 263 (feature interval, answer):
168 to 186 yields -0.12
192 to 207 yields 0.15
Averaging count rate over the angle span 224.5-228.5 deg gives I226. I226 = 5.74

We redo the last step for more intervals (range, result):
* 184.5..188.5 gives 9.19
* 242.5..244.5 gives 10.4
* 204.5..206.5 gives 5.92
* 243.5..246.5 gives 10.4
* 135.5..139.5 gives 6.3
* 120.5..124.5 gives 6.51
